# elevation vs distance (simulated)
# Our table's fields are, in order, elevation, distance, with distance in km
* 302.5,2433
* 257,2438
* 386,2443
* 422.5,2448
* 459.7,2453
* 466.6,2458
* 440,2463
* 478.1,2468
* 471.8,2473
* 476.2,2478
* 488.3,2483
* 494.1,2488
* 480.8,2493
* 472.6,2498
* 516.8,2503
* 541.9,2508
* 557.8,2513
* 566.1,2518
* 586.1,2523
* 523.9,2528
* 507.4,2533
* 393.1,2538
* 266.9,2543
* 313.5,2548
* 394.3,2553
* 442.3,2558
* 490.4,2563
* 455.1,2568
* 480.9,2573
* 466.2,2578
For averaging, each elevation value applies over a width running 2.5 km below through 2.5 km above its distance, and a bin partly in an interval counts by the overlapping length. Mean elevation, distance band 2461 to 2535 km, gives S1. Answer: 507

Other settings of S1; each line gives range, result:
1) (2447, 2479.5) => 460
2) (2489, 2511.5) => 505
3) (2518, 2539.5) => 515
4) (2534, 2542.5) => 384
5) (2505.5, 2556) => 465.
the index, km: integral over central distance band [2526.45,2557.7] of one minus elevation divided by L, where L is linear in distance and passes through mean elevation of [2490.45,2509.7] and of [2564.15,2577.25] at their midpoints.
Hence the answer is 5.4 km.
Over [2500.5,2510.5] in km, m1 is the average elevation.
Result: 529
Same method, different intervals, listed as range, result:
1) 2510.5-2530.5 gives 558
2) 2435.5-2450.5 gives 355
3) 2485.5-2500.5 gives 482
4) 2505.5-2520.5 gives 555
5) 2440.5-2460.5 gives 434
